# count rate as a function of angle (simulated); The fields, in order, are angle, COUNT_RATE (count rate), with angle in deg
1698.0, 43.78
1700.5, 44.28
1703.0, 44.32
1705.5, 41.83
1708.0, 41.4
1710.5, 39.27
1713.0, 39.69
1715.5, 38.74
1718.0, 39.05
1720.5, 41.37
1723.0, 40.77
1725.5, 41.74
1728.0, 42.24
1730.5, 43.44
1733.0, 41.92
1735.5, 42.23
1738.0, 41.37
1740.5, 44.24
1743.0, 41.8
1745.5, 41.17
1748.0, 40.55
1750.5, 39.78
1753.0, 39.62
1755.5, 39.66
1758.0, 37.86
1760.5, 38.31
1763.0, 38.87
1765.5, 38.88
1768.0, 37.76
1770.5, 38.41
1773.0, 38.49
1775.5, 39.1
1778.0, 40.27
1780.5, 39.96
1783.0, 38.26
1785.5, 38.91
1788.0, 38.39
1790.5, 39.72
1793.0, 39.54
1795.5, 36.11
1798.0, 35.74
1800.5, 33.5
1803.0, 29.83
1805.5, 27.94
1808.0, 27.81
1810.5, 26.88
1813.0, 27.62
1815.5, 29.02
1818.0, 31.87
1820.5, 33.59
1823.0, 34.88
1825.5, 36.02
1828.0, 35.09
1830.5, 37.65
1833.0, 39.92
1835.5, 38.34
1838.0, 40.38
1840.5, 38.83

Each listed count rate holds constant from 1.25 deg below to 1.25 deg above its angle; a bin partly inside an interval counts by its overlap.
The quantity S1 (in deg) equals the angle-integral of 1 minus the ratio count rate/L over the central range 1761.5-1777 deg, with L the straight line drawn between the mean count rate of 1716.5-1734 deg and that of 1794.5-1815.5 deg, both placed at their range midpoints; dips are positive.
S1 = -1.4 deg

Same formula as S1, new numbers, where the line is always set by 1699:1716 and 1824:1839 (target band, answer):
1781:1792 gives 0.07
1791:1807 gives 1.99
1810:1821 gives 2.45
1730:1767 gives -0.25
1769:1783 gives 0.12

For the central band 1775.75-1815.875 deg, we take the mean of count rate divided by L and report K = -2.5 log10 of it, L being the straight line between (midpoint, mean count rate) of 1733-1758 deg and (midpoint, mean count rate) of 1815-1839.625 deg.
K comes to 0.10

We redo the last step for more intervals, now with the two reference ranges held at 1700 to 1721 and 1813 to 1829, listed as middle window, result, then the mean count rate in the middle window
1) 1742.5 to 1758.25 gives -0.06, 40.1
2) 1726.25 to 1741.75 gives -0.09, 42.5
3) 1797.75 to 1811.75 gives 0.14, 29.9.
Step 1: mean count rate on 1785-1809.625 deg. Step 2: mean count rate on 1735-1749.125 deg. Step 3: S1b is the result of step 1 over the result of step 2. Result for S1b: 0.82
